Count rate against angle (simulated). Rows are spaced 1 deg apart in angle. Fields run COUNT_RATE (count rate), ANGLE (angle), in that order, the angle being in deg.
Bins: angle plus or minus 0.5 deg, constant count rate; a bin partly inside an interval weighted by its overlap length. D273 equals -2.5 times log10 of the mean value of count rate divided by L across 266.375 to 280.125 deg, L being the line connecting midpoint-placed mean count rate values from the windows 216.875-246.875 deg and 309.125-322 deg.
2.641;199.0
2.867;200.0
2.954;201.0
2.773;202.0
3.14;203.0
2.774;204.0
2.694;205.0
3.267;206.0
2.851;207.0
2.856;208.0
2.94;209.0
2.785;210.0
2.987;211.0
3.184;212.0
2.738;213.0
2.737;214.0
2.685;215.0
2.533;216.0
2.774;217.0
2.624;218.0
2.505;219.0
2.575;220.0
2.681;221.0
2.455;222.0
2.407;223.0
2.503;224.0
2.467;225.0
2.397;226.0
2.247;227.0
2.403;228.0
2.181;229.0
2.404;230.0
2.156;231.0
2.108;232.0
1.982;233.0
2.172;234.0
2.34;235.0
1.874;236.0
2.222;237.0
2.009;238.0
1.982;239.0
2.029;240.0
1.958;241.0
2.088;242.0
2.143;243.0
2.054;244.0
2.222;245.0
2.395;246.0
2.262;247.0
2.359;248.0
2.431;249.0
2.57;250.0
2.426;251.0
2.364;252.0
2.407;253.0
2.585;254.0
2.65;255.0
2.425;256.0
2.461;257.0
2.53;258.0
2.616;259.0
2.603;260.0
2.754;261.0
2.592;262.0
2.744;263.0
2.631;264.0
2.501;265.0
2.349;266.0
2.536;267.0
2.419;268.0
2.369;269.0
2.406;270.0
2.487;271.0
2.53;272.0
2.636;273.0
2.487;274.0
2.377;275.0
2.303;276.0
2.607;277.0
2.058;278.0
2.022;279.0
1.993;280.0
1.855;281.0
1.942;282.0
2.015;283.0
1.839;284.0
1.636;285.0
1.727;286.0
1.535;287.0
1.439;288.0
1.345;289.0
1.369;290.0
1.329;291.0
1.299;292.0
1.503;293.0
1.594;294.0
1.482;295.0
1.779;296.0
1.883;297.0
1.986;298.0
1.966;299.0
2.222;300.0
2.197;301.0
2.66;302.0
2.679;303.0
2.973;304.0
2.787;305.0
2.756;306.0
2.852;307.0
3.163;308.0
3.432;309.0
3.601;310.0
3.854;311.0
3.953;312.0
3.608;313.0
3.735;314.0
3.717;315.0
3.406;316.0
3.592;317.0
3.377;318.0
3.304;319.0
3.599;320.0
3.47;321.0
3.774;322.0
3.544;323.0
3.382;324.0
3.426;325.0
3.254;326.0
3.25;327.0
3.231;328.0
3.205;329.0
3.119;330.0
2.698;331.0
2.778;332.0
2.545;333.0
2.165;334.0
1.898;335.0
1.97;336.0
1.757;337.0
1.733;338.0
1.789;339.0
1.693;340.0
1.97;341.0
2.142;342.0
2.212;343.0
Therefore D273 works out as 0.22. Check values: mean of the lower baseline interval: 2.27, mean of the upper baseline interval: 3.6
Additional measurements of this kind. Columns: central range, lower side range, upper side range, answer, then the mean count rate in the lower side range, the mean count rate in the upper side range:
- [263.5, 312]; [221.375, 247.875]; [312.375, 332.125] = 0.282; 2.21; 3.39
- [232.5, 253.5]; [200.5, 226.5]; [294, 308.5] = 0.184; 2.74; 2.36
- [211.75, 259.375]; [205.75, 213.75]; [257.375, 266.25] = 0.165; 2.93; 2.6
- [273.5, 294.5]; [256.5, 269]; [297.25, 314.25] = 0.440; 2.55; 2.94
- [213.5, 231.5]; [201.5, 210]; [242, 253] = 0.078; 2.9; 2.32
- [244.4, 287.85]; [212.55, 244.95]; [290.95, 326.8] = 0.108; 2.32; 2.89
